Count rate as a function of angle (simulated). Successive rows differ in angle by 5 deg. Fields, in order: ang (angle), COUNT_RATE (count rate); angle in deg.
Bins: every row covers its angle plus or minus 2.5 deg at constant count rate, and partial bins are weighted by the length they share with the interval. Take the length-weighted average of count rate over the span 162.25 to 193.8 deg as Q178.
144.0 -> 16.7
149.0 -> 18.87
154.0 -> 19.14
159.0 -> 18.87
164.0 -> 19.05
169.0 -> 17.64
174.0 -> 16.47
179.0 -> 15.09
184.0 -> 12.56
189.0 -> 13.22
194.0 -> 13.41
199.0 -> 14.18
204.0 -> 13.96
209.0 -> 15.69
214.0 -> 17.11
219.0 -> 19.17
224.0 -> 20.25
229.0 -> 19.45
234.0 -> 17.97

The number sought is 15.4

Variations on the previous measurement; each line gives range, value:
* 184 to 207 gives 13.6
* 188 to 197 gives 13.4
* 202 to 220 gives 16.3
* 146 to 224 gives 16.4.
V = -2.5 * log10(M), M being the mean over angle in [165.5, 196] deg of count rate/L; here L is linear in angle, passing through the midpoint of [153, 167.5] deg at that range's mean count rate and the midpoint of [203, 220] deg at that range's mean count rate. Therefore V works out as 0.20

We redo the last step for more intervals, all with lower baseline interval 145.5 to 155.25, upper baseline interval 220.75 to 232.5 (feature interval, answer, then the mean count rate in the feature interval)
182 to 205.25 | 0.39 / 13.5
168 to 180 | 0.16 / 16.4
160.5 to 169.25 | 0.02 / 18.6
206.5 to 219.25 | 0.15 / 17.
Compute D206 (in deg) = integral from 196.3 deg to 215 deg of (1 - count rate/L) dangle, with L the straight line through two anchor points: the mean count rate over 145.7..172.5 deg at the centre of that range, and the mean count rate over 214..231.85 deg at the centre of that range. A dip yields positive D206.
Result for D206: 3.92 deg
